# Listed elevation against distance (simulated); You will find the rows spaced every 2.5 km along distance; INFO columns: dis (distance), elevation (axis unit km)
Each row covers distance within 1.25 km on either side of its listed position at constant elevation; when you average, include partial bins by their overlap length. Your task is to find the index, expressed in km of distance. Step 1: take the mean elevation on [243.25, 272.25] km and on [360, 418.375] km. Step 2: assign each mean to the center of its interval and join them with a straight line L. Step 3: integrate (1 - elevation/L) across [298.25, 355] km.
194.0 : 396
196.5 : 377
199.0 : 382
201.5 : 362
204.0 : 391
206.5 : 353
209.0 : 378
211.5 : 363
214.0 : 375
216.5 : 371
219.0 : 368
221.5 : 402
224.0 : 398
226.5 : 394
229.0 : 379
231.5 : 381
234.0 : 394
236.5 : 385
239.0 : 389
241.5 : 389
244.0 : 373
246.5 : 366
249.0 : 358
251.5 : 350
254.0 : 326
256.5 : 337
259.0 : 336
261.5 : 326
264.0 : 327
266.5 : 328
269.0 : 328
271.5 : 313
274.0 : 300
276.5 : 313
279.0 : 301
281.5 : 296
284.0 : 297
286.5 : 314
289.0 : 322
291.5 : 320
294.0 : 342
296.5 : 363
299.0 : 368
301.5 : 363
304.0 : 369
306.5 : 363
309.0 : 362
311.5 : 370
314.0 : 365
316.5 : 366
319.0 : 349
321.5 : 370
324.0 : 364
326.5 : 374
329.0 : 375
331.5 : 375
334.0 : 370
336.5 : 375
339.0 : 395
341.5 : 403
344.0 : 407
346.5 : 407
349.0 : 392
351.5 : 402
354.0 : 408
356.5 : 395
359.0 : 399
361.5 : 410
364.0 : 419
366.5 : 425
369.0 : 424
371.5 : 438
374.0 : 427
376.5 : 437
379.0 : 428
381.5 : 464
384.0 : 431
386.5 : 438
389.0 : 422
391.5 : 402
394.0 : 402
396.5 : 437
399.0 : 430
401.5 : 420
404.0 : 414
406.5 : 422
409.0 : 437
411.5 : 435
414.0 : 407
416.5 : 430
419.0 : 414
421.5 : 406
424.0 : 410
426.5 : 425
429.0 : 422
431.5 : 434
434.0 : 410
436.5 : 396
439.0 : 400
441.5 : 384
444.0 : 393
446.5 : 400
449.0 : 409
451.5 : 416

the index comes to 1.0 km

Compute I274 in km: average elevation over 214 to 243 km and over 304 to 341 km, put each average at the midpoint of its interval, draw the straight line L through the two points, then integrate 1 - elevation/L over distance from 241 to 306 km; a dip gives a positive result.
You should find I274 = 7.4 km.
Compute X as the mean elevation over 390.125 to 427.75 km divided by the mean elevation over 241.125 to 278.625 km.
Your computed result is 1.25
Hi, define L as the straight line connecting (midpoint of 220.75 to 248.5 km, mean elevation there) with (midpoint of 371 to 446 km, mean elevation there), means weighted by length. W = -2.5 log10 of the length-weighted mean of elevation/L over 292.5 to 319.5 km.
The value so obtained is 0.11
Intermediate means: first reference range 385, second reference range 420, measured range 362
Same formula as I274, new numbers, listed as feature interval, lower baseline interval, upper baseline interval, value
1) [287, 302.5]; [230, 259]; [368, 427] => 1.7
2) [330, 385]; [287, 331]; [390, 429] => -3.1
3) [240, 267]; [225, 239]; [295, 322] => 2.3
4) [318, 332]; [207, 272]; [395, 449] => 0.7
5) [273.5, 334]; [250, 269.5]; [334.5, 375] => 3.4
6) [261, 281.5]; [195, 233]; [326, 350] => 3.6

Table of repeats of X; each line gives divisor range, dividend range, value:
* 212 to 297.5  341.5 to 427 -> 1.20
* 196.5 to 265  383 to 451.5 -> 1.13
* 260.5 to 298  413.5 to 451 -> 1.28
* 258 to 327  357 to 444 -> 1.24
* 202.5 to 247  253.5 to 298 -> 0.85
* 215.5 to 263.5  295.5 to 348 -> 1.01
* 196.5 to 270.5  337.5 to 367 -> 1.11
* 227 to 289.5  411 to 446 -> 1.20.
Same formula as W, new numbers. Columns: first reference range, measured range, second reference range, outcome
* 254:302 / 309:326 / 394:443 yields -0.04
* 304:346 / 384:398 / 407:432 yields -0.04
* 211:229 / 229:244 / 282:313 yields -0.03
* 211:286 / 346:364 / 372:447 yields -0.02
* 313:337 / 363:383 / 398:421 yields -0.09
